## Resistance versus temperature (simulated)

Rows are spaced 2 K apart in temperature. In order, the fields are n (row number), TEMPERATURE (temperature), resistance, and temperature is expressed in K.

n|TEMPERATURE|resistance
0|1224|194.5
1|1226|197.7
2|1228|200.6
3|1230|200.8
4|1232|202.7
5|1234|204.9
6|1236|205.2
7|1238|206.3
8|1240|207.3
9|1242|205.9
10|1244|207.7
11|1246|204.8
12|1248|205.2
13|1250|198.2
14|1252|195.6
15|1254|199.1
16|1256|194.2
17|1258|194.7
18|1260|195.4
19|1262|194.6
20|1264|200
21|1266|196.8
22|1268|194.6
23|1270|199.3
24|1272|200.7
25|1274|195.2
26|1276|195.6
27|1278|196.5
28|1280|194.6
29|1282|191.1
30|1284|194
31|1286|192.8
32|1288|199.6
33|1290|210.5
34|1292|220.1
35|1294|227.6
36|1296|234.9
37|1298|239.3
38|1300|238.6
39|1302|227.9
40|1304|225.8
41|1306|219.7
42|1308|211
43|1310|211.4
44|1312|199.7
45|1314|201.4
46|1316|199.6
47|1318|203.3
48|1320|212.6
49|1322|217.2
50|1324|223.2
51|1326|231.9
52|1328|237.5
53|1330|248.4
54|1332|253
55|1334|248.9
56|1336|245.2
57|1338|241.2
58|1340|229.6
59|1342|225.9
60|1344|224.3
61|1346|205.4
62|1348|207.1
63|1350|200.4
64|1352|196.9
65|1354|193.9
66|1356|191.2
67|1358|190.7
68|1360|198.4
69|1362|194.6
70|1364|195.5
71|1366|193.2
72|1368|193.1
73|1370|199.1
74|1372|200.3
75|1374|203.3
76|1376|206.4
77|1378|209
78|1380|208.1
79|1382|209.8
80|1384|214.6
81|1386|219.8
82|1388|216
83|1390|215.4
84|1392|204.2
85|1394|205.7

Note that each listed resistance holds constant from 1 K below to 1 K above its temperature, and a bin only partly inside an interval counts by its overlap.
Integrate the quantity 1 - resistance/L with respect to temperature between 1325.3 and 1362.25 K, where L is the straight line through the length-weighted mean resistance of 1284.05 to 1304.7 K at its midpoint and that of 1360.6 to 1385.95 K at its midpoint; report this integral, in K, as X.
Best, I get -1.8 K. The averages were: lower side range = 220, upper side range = 203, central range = 220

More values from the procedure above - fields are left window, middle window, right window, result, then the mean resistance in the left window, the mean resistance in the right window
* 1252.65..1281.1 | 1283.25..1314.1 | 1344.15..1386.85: -2.8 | 196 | 202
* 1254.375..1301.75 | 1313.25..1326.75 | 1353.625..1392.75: -0.6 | 205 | 203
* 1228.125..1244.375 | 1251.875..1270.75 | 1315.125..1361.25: 1.1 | 205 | 218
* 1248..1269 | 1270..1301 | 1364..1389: -1.5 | 197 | 206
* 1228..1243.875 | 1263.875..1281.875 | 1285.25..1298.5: 1.4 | 205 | 217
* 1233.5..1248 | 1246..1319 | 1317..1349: 3.6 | 206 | 228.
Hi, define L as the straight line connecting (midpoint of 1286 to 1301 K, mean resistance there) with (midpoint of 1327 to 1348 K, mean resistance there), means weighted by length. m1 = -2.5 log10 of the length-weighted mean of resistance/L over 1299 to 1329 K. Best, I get 0.05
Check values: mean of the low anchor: 222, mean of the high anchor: 235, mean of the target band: 217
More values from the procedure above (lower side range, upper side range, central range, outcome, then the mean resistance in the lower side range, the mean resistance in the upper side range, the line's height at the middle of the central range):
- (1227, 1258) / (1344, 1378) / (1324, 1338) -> -0.209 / 202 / 199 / 200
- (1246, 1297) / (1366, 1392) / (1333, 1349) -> -0.118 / 201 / 207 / 205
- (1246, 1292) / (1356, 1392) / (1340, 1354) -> -0.043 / 198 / 204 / 202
